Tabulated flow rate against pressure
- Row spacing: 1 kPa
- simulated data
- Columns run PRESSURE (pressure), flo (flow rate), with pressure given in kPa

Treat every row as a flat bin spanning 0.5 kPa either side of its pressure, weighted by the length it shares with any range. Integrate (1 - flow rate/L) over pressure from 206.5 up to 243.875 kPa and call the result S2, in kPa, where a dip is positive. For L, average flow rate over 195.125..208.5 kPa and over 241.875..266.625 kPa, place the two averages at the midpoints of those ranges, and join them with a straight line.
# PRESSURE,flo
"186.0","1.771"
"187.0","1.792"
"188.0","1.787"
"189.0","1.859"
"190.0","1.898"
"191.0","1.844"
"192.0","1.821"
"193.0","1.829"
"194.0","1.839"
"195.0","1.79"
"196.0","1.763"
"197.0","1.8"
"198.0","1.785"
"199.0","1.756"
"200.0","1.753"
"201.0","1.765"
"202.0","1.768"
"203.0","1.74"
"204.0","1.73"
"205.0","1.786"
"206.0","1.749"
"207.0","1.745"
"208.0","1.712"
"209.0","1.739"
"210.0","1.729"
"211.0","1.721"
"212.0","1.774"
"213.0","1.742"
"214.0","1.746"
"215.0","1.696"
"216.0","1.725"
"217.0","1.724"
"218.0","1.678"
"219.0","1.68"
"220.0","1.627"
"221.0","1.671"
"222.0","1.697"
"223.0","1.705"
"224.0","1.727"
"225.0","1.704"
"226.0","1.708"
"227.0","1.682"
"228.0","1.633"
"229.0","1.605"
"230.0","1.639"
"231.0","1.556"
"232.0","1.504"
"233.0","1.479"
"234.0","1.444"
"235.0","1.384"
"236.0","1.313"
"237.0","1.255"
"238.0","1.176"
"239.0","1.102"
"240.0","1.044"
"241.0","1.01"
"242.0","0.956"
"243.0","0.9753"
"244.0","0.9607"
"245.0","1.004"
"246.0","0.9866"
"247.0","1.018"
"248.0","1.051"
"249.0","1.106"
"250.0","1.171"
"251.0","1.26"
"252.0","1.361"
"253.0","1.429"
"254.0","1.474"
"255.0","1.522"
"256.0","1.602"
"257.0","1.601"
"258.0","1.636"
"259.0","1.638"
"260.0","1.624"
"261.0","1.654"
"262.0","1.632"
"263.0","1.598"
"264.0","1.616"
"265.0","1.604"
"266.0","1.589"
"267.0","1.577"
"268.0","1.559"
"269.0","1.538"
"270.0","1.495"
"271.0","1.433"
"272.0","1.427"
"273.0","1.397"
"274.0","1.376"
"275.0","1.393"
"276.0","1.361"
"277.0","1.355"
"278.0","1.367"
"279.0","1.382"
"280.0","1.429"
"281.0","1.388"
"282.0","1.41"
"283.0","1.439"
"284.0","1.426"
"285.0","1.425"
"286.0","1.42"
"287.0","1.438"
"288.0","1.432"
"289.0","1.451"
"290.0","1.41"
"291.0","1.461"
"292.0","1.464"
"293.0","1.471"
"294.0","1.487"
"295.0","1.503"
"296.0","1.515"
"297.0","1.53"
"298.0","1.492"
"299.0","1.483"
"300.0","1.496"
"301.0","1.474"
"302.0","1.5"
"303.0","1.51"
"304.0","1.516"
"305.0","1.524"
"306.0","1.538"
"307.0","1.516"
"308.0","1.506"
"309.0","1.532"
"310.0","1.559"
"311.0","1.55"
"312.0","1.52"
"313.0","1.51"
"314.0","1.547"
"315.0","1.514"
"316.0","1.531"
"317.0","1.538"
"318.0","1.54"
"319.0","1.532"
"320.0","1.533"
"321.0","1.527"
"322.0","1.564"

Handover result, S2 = 1.4 kPa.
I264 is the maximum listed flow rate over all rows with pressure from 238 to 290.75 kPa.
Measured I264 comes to 1.654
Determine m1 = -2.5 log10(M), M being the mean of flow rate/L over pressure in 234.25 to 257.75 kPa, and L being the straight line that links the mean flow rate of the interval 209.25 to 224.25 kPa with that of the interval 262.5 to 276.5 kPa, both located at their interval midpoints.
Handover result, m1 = 0.292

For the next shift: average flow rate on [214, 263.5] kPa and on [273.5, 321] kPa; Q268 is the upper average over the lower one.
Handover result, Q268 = 1.0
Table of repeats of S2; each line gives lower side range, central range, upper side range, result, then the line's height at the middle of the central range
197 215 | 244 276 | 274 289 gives 1.61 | 1.5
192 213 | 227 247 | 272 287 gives 4.20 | 1.6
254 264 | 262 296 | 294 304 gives 2.00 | 1.55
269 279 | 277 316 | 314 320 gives -0.10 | 1.47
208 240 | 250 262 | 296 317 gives 0.35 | 1.56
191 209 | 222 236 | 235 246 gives -3.34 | 1.28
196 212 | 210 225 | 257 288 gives -0.07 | 1.7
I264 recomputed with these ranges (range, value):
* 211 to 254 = 1.774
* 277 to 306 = 1.538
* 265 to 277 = 1.604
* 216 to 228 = 1.727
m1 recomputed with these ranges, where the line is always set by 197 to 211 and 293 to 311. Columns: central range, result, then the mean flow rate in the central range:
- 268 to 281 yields 0.12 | 1.42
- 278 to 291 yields 0.10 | 1.42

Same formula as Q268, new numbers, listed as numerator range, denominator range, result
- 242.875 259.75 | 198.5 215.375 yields 0.74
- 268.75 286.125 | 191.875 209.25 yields 0.80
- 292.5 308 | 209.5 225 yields 0.88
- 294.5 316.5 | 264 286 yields 1.05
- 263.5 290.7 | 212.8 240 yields 0.93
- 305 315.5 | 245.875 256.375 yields 1.20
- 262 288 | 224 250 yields 1.13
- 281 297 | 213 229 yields 0.86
